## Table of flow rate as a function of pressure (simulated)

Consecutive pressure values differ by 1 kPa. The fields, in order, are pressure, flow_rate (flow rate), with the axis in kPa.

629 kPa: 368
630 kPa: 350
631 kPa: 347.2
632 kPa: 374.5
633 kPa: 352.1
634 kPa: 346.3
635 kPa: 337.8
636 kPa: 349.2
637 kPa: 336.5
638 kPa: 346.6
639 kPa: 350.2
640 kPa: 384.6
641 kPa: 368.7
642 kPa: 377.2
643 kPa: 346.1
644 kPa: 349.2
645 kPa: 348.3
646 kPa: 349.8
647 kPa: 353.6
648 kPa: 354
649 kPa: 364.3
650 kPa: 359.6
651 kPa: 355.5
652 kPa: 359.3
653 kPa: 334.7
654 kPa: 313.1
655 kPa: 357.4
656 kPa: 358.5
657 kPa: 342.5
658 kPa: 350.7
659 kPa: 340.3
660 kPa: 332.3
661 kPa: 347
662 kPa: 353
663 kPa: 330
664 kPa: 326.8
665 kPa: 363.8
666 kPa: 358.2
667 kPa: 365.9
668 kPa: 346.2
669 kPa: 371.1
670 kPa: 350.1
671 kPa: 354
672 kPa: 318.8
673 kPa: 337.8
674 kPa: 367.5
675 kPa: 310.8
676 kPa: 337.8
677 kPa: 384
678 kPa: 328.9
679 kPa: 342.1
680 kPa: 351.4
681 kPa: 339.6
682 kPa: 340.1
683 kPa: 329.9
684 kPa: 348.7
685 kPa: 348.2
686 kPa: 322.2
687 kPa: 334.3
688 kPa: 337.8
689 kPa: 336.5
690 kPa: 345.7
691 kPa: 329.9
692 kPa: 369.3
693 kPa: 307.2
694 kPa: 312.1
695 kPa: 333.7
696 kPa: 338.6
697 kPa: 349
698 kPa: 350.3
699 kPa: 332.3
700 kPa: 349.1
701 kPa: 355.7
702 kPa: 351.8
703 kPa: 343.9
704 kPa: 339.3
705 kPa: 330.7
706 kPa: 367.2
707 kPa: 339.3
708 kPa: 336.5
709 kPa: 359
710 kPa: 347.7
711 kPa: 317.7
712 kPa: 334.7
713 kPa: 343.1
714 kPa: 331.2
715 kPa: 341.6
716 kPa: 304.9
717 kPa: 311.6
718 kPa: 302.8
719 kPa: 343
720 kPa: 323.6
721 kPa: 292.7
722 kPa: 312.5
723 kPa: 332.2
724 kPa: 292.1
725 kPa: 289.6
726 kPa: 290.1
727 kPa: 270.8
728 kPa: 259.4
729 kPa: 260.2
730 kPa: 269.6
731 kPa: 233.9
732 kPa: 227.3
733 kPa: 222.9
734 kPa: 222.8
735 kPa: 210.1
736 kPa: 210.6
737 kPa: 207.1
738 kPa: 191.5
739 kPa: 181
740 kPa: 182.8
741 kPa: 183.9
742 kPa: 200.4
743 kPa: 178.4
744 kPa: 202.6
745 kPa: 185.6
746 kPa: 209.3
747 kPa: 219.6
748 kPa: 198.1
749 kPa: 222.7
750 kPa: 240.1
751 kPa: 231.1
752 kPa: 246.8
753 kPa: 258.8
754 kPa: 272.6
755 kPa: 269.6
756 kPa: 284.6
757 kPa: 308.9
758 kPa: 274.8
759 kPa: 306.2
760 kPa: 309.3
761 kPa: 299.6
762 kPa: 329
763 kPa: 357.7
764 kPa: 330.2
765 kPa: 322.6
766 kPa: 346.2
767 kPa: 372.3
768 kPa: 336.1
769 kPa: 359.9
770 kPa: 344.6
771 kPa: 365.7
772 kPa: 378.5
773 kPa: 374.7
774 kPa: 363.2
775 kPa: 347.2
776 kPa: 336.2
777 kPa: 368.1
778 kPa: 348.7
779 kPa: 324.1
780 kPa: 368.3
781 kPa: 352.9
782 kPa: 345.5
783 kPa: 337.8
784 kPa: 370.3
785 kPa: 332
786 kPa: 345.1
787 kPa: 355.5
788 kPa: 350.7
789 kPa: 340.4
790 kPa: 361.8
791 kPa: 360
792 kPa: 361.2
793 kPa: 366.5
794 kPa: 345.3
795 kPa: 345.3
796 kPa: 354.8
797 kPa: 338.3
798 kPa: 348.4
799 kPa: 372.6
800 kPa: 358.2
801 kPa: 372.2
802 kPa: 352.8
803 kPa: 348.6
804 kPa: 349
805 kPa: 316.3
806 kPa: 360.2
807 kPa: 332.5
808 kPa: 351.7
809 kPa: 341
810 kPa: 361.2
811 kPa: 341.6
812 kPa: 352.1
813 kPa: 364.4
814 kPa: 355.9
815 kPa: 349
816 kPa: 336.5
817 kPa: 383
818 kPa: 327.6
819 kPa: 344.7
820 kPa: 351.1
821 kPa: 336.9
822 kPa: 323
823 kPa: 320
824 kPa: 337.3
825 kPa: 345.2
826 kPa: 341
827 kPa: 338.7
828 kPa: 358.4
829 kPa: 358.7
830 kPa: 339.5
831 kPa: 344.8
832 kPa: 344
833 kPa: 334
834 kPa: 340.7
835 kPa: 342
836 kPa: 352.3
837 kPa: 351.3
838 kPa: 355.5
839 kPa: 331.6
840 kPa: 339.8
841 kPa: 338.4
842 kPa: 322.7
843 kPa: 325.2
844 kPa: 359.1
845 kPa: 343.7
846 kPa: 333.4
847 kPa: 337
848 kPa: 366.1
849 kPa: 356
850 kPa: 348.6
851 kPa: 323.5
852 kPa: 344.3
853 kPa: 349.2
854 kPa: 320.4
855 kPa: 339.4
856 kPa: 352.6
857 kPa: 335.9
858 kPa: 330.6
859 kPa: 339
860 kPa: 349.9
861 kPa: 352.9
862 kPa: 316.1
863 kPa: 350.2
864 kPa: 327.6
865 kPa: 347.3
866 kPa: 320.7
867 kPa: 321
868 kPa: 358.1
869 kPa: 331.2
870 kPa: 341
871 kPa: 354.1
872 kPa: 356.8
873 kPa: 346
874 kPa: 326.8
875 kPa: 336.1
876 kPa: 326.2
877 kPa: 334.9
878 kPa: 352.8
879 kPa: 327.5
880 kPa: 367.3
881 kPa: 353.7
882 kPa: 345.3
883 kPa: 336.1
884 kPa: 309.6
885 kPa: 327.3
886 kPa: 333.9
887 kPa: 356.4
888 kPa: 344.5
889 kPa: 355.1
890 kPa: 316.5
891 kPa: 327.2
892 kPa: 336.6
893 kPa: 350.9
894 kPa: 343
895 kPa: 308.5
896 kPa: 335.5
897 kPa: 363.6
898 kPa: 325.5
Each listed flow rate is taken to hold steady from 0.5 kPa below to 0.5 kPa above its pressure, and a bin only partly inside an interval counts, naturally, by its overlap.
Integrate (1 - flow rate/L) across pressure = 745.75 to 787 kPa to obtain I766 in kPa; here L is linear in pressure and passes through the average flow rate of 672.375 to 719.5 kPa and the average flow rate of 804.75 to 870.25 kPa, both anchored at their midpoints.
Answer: 2.97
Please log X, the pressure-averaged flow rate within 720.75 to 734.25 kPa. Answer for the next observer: 270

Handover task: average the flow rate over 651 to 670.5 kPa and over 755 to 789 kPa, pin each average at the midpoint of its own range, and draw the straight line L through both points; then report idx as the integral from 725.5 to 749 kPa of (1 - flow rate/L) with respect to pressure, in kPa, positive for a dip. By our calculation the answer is 8.5 kPa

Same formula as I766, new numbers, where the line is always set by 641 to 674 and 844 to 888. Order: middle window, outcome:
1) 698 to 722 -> 0.9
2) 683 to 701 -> 0.5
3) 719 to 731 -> 2.0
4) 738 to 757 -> 6.8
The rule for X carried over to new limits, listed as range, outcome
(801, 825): 346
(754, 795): 340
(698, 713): 343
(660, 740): 318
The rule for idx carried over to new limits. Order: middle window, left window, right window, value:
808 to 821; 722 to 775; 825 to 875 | -1.4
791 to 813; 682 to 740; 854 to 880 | -1.7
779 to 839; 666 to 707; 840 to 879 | -1.3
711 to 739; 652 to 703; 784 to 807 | 5.5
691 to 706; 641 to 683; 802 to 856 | 0.3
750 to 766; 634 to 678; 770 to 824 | 2.6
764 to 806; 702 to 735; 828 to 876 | -3.7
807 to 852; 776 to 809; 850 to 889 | 0.2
